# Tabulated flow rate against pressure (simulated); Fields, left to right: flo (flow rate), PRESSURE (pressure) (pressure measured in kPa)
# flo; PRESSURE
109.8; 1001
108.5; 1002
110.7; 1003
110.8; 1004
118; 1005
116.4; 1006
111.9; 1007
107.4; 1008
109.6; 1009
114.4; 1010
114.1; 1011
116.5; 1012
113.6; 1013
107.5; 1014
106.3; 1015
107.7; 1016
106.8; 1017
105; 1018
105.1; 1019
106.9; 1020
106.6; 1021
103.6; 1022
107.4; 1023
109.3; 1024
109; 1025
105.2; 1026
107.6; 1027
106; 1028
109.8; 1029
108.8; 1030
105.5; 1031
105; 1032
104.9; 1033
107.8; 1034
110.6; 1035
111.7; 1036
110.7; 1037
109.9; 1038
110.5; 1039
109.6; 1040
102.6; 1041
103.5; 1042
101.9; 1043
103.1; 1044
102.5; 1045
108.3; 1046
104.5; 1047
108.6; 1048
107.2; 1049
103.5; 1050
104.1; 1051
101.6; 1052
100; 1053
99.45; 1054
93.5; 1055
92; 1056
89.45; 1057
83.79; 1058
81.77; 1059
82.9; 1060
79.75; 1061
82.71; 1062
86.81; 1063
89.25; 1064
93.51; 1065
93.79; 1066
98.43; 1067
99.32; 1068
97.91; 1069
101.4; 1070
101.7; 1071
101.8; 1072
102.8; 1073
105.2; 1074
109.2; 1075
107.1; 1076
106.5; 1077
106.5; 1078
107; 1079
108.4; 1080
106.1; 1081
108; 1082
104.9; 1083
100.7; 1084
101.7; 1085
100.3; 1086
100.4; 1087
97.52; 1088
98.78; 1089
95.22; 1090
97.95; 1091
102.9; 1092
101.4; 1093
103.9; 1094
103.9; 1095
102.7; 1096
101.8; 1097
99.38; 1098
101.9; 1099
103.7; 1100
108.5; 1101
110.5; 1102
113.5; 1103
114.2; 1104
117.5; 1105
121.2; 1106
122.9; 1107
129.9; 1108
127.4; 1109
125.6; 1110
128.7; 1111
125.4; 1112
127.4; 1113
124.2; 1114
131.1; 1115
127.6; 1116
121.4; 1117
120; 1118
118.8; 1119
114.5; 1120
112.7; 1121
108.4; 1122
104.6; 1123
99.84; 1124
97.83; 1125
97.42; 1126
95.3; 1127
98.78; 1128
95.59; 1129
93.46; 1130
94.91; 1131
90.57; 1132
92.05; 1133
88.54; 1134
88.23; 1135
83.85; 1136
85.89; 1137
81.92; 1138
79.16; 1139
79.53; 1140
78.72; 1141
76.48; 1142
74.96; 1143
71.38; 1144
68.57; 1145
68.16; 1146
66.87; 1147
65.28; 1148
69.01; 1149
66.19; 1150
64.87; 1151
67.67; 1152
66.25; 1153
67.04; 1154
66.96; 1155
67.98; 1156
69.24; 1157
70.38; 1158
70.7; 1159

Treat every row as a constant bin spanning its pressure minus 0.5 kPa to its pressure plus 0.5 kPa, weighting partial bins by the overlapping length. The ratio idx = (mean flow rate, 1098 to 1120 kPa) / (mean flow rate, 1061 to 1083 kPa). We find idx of 1.2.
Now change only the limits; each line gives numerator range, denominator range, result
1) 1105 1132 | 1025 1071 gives 1.13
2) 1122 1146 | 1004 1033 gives 0.81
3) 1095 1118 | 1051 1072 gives 1.26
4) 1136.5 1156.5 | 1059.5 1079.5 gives 0.73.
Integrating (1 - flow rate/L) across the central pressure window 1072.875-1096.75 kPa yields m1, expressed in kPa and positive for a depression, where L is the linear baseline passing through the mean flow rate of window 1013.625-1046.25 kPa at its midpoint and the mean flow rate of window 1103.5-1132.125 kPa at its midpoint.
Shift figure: 1.7 kPa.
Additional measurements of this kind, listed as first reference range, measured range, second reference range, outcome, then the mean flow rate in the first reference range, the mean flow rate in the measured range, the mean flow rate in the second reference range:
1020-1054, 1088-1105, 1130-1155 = -2.75 kPa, 106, 104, 76.7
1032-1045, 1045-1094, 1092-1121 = 5.22 kPa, 107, 99.2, 116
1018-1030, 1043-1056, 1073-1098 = 0.35 kPa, 107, 103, 103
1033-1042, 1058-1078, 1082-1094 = 1.52 kPa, 109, 95.8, 101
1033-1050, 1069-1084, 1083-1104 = -0.15 kPa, 107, 105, 103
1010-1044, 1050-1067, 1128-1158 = 1.37 kPa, 108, 91.5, 77.1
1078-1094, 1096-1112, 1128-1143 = -3.10 kPa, 102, 115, 86.4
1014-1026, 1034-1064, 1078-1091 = 1.52 kPa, 107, 99.5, 102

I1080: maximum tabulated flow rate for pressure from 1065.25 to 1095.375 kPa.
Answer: 109.2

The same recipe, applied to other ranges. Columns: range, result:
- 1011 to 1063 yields 116.5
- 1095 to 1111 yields 129.9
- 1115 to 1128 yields 131.1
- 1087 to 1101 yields 108.5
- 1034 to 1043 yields 111.7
